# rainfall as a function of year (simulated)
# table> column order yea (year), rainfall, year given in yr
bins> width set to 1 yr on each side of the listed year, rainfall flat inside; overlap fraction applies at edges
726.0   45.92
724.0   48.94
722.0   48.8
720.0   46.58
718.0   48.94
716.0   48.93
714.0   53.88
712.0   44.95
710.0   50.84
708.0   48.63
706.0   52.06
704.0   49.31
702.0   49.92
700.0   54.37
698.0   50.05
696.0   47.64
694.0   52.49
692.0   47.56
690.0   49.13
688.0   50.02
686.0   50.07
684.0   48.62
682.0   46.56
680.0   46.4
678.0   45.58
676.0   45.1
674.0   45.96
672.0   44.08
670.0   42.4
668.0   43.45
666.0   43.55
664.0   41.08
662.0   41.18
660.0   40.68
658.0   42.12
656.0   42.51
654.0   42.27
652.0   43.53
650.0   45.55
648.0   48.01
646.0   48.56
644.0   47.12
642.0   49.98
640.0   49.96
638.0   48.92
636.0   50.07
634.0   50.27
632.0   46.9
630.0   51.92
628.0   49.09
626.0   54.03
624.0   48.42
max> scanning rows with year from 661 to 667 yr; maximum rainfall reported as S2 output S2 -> 43.55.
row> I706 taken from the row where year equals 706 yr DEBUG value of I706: 52.06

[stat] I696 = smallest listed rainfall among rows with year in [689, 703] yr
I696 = 47.56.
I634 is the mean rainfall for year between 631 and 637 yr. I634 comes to 49.1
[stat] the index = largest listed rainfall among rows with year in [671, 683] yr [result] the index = 46.56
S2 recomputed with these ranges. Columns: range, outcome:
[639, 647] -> 49.98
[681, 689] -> 50.07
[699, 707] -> 54.37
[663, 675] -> 45.96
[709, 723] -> 53.88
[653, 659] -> 42.51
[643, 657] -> 48.56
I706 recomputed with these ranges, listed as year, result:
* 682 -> 46.56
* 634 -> 50.27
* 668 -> 43.45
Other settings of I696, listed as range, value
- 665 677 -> 42.4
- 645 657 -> 42.27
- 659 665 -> 40.68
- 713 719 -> 48.93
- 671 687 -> 44.08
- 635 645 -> 47.12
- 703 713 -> 44.95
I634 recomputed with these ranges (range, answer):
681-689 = 48.8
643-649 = 47.9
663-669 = 42.7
